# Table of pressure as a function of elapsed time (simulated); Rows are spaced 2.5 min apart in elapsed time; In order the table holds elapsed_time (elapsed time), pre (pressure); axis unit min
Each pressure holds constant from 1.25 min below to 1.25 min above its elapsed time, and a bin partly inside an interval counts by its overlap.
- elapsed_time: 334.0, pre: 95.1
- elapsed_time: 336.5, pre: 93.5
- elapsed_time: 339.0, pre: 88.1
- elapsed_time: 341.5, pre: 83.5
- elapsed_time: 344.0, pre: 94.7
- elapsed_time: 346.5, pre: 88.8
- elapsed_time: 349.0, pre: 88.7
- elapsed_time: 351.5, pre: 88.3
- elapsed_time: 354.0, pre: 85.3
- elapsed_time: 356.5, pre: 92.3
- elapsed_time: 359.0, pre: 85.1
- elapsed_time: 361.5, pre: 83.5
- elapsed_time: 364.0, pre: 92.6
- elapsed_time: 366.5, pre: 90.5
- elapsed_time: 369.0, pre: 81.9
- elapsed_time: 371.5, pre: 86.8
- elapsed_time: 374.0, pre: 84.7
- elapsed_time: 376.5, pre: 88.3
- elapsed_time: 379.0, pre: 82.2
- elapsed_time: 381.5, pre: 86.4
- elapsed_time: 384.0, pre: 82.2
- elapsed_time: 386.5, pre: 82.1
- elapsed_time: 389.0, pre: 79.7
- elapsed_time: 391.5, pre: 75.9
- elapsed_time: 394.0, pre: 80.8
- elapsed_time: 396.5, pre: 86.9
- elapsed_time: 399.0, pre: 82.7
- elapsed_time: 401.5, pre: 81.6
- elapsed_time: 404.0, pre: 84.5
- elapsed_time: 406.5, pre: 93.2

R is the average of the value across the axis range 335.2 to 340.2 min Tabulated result 90.9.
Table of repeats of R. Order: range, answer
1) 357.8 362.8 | 84.4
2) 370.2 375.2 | 85.7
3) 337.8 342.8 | 85.9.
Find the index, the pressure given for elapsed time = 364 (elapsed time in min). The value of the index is 92.6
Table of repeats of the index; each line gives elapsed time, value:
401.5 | 81.6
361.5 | 83.5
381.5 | 86.4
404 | 84.5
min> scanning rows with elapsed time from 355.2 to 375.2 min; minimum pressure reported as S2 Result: 81.9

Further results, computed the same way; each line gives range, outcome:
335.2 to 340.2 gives 88.1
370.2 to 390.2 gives 79.7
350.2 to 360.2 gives 85.1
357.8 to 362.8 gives 83.5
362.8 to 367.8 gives 90.5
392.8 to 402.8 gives 80.8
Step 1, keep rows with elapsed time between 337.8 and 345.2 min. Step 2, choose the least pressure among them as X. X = 83.5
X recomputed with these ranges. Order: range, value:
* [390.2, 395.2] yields 75.9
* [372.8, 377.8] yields 84.7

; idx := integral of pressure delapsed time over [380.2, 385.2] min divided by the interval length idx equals 84.3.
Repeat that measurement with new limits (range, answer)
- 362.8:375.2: 87.3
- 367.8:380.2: 84.8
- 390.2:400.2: 81.6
